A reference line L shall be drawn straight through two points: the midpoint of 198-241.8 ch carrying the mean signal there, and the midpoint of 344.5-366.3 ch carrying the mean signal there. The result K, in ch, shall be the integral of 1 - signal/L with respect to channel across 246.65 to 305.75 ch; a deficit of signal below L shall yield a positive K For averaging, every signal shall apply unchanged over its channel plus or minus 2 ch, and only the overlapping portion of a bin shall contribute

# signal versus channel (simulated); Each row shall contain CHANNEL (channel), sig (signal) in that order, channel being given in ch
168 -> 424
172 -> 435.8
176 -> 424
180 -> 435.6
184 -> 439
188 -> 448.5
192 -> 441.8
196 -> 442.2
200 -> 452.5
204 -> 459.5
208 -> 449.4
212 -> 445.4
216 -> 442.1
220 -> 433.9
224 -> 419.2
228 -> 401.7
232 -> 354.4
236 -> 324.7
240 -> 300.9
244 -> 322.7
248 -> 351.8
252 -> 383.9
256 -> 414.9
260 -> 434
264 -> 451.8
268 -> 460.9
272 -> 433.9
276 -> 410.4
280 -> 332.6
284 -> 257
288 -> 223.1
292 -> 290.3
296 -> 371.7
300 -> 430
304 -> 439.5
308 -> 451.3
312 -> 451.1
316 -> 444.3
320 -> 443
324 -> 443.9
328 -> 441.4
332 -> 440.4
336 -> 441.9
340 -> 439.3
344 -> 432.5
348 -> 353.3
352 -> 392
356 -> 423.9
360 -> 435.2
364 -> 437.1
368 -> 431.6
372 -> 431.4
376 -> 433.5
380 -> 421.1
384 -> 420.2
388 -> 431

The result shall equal 4.3 ch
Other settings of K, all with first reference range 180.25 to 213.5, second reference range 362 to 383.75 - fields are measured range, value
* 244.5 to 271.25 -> 1.8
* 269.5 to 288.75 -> 4.3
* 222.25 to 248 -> 5.2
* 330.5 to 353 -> 0.8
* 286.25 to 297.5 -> 3.7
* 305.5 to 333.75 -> -0.6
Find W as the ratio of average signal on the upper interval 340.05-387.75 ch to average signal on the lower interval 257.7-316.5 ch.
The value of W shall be 1.08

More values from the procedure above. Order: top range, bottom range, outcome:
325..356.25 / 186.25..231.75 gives 0.97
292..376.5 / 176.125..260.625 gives 1.04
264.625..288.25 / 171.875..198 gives 0.84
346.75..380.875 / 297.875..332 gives 0.95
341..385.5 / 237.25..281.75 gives 1.08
